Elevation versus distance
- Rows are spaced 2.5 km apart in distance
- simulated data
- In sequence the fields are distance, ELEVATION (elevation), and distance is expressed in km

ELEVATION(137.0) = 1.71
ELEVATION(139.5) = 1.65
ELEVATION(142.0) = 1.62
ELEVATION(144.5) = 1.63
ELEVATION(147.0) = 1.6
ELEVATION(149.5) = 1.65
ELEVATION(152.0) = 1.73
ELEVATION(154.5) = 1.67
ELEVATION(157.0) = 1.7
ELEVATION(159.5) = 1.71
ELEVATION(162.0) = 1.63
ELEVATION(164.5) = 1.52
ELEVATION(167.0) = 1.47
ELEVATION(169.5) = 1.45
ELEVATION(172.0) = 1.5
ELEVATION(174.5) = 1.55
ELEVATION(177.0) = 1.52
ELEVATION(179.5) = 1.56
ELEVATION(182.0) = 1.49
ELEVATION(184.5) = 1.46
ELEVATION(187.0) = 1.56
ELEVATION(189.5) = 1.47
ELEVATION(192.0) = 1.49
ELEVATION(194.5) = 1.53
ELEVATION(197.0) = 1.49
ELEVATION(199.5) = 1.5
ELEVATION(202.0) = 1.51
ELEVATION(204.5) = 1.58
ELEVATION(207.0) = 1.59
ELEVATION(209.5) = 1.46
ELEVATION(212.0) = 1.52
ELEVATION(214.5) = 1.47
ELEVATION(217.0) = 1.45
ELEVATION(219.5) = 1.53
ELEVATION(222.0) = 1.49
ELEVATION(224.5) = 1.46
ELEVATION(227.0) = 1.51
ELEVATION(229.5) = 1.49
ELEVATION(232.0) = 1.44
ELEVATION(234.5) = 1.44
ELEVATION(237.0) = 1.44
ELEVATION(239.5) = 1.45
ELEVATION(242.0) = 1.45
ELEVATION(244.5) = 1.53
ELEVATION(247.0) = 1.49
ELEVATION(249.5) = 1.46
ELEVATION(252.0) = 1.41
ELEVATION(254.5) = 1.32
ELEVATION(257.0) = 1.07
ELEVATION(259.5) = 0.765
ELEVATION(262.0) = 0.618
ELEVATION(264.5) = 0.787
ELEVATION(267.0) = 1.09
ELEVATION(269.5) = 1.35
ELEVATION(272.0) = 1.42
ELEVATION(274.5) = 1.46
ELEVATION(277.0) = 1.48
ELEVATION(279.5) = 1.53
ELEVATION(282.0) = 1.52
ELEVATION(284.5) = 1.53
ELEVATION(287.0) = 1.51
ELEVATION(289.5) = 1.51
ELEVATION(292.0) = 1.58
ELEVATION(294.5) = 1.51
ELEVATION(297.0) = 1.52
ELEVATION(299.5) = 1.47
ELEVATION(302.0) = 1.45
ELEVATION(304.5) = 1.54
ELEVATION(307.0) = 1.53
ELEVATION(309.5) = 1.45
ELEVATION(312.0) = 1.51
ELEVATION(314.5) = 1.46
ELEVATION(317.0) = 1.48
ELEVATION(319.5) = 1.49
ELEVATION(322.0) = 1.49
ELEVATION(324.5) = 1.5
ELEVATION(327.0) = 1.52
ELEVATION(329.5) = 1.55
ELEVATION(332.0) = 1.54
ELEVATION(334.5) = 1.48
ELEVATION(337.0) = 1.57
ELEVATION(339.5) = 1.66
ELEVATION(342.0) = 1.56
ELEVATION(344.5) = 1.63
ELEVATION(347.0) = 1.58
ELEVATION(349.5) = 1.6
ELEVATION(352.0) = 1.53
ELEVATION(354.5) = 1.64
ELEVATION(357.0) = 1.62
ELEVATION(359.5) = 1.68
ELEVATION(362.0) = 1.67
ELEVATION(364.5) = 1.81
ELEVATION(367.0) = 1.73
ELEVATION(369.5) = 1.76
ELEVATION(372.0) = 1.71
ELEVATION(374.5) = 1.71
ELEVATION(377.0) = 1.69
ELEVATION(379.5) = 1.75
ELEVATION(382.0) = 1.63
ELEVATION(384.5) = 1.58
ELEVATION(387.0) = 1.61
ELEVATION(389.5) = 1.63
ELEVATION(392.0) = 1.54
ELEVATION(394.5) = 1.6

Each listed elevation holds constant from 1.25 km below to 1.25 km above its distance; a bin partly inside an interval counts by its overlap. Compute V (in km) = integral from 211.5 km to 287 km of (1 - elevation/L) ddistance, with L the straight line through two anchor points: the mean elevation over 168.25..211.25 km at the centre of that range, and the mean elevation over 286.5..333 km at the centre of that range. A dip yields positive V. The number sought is 7.1 km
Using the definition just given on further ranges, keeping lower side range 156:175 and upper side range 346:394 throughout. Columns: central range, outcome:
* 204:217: 0.6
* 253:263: 4.0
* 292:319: 2.2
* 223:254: 2.7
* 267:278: 1.5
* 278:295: 1.0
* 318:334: 1.2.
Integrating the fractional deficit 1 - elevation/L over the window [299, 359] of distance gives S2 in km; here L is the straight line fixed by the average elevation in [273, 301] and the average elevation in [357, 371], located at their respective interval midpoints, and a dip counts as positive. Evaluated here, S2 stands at 3.2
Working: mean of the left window 1.51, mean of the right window 1.72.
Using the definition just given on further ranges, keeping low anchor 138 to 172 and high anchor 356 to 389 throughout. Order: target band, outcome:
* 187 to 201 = 1.1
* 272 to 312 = 3.8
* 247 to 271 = 7.7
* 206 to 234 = 2.5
